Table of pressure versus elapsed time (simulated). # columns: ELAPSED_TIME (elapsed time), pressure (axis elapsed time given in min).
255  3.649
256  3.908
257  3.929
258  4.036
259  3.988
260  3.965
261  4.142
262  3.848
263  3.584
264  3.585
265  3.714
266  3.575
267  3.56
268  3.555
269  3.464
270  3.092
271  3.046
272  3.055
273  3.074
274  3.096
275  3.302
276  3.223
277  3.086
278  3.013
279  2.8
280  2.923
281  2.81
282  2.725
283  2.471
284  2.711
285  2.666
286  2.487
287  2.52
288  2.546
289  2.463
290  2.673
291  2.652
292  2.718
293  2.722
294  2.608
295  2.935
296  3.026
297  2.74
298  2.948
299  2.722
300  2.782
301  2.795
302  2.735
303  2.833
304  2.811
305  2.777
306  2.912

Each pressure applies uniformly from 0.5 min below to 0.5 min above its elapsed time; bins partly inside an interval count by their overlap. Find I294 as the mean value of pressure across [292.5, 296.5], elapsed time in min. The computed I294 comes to 2.82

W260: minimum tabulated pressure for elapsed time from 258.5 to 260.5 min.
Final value 3.965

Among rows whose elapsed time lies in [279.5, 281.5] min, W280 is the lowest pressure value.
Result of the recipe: 2.81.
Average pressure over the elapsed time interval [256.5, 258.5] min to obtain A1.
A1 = 3.98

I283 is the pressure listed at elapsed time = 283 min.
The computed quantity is 2.471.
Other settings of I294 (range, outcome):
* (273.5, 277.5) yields 3.18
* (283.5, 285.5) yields 2.69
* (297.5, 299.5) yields 2.83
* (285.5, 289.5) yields 2.5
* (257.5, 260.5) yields 4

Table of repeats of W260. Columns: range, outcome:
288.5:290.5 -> 2.463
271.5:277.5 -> 3.055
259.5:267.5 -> 3.56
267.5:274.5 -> 3.046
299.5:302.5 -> 2.735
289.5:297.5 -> 2.608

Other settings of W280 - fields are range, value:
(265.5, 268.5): 3.555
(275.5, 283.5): 2.471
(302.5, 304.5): 2.811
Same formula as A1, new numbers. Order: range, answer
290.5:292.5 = 2.69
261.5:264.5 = 3.67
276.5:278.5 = 3.05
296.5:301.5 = 2.8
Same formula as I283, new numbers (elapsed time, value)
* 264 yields 3.585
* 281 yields 2.81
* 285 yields 2.666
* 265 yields 3.714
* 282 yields 2.725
